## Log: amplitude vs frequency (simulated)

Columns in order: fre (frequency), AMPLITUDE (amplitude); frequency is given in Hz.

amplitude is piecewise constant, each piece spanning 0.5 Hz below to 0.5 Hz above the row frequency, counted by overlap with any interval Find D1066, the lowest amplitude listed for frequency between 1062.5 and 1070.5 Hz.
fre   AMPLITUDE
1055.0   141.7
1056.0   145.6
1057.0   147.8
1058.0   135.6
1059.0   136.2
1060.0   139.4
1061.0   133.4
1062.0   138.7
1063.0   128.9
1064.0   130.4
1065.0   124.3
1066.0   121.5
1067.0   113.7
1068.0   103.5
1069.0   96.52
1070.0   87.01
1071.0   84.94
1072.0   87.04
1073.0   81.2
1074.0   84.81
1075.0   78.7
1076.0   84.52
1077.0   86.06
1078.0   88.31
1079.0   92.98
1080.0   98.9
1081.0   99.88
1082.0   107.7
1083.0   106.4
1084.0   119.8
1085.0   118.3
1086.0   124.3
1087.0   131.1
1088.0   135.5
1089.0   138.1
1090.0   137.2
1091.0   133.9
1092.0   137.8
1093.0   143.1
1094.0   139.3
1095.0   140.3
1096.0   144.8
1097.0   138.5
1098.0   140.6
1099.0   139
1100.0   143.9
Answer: 87.01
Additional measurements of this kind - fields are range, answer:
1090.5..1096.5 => 133.9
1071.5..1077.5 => 78.7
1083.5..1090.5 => 118.3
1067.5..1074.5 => 81.2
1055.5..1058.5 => 135.6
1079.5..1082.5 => 98.9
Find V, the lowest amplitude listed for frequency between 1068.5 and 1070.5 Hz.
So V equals 87.01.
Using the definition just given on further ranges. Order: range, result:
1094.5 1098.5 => 138.5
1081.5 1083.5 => 106.4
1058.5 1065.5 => 124.3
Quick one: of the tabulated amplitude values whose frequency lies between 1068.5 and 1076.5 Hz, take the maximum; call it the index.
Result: 96.52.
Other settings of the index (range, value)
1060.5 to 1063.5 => 138.7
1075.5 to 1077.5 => 86.06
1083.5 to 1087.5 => 131.1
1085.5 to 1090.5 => 138.1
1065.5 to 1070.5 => 121.5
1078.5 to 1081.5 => 99.88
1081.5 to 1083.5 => 107.7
